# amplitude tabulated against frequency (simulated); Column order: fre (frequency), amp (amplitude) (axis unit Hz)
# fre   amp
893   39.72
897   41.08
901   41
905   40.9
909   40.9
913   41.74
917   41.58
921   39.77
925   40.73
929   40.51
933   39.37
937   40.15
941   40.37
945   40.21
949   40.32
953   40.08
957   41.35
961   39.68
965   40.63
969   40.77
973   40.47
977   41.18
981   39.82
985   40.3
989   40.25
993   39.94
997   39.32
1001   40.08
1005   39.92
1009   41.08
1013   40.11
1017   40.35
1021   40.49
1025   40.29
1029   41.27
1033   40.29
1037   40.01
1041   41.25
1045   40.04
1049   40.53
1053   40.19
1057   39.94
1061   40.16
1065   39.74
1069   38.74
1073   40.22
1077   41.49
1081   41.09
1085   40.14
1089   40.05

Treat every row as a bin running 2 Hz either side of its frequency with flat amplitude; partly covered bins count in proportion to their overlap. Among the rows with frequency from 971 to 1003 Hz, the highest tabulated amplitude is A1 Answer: 41.18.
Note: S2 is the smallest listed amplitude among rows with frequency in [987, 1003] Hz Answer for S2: 39.32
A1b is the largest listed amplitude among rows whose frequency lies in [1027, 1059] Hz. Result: 41.27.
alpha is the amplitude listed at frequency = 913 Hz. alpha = 41.74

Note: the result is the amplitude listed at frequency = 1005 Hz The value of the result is 39.92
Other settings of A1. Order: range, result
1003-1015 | 41.08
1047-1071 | 40.53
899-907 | 41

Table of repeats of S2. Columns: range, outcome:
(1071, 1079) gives 40.22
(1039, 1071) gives 38.74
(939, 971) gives 39.68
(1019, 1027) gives 40.29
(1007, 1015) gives 40.11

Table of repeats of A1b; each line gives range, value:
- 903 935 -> 41.74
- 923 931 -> 40.73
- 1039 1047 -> 41.25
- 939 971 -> 41.35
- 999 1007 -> 40.08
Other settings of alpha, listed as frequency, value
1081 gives 41.09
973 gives 40.47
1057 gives 39.94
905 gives 40.9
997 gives 39.32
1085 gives 40.14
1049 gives 40.53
